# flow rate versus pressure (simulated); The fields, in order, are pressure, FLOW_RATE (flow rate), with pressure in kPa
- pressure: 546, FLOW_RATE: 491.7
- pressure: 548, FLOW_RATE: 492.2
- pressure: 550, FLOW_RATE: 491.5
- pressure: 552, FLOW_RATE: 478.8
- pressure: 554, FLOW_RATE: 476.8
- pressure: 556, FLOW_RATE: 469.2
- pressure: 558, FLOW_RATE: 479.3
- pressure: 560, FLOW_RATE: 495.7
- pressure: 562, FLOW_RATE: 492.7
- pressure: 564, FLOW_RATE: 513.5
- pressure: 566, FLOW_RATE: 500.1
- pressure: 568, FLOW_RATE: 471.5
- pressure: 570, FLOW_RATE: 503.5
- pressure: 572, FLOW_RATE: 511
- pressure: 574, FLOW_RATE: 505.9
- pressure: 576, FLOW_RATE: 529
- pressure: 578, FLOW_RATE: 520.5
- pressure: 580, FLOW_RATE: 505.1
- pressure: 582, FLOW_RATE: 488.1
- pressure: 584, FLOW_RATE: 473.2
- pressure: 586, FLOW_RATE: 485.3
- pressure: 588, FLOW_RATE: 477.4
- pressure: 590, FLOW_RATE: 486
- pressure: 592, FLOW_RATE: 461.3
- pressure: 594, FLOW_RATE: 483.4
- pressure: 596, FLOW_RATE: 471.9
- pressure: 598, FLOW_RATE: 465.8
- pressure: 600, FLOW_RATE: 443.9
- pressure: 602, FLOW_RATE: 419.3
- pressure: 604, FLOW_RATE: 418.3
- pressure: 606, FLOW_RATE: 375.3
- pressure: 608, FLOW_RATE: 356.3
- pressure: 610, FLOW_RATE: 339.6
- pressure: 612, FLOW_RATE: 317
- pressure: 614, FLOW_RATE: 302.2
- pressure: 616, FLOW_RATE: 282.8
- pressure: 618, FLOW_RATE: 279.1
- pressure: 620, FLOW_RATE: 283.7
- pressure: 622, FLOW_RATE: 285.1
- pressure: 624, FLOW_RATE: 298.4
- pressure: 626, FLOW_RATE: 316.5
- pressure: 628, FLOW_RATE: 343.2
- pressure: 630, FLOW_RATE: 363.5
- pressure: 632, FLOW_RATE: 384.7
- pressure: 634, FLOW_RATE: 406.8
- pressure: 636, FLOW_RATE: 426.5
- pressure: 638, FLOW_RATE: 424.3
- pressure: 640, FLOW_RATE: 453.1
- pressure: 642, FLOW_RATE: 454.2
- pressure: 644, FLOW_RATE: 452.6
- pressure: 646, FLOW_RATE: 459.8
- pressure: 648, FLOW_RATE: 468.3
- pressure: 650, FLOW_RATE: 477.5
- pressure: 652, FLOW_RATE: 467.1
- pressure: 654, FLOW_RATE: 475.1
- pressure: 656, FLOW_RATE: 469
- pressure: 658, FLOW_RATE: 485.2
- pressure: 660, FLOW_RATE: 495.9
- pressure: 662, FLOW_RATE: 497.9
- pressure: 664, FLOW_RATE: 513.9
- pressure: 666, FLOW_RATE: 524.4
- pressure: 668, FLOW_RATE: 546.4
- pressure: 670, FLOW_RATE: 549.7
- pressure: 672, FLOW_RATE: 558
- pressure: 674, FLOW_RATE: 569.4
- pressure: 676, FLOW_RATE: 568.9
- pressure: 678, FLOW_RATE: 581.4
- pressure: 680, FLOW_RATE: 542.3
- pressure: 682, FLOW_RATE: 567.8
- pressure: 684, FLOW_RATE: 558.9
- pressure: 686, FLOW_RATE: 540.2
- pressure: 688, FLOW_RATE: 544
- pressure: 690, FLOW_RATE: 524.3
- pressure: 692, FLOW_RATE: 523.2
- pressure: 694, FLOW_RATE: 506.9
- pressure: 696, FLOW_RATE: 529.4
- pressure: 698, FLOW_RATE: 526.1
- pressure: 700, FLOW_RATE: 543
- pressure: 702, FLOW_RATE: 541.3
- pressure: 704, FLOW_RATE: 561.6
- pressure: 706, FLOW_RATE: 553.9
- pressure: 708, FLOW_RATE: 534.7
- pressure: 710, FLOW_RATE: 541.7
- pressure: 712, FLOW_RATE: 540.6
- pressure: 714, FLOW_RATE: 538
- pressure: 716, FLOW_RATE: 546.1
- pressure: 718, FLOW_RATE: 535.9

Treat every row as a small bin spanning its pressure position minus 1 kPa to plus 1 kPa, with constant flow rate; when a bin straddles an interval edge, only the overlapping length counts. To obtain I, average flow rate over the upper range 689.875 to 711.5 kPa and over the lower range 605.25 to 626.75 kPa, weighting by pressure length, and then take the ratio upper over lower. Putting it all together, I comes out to 1.7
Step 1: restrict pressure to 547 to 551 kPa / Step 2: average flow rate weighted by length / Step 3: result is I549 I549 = 492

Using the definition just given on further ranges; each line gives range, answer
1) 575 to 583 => 511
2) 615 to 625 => 286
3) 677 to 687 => 558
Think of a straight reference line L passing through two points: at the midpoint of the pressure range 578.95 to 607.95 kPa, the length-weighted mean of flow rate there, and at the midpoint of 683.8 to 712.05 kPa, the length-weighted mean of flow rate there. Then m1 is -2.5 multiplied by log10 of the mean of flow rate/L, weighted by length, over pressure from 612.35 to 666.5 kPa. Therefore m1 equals 0.21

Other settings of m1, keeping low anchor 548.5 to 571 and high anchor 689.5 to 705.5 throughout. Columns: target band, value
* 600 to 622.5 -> 0.433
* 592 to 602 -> 0.089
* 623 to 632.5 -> 0.445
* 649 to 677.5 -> 0.014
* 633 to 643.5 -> 0.184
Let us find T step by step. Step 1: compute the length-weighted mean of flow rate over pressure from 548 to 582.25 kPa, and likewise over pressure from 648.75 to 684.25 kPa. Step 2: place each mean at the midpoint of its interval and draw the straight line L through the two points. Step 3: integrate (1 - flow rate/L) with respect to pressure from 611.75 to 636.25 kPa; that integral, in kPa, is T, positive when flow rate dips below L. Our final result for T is 8.8 kPa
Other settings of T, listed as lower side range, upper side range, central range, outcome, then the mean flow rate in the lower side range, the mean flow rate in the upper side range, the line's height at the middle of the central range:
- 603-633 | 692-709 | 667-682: -2.8 kPa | 330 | 536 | 471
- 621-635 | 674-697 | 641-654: -1.7 kPa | 343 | 545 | 411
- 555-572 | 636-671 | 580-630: 9.8 kPa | 492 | 482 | 487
